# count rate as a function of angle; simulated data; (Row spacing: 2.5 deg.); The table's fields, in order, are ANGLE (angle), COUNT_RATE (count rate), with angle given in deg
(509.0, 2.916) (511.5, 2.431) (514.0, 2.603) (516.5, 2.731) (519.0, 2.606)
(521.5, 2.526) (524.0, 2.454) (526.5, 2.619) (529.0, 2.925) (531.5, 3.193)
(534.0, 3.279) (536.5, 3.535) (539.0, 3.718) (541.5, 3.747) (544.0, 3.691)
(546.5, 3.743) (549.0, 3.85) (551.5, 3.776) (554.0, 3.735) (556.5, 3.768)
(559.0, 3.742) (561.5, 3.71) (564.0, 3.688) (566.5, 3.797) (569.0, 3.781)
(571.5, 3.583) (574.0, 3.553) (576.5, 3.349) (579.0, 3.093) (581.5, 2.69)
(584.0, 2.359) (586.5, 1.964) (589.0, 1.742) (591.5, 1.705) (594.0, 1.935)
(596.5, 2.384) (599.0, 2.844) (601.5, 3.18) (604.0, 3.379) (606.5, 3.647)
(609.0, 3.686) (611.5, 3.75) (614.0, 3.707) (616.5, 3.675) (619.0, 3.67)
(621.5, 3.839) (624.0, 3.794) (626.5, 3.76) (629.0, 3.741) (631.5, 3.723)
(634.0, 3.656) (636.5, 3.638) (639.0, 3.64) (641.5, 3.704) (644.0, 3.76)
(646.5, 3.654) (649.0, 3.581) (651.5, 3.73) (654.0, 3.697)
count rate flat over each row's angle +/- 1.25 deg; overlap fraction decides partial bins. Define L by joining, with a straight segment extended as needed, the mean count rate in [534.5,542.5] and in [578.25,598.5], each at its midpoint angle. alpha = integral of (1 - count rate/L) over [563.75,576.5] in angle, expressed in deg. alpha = -4.2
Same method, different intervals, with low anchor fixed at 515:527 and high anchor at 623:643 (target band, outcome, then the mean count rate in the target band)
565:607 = 4.5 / 2.87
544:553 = -2.9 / 3.77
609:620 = -0.6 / 3.7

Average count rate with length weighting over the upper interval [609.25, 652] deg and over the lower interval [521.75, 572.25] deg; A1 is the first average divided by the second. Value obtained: 1.06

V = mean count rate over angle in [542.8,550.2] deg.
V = 3.76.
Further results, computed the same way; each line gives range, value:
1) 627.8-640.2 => 3.68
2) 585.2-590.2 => 1.86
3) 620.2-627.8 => 3.8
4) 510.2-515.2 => 2.52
